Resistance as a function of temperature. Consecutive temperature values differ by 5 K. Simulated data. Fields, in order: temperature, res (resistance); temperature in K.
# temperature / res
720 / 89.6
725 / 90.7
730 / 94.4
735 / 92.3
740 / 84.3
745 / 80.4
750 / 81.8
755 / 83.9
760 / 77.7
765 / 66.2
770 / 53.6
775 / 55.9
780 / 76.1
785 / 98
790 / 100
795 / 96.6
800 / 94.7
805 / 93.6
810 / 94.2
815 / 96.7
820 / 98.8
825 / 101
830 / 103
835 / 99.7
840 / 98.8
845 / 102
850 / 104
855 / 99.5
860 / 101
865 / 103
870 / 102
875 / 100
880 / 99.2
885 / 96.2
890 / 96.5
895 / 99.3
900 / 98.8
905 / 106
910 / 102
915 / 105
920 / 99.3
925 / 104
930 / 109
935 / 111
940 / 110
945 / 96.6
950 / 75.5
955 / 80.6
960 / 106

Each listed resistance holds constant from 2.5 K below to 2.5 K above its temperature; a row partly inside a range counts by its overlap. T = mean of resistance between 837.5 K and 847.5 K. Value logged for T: 100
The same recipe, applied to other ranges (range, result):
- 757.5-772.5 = 65.8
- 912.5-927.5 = 103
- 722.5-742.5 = 90.4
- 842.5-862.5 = 102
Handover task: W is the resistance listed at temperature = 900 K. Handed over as 98.8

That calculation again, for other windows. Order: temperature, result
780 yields 76.1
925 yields 104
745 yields 80.4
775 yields 55.9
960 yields 106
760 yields 77.7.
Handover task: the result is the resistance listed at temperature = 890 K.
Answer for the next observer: 96.5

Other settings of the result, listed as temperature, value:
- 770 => 53.6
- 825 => 101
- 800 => 94.7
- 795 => 96.6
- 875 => 100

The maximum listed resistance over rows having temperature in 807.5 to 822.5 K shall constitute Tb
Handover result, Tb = 98.8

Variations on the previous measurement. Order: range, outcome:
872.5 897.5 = 100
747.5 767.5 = 83.9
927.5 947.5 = 111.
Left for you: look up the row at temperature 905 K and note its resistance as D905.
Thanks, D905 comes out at 106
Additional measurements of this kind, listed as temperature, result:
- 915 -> 105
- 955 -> 80.6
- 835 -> 99.7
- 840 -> 98.8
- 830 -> 103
